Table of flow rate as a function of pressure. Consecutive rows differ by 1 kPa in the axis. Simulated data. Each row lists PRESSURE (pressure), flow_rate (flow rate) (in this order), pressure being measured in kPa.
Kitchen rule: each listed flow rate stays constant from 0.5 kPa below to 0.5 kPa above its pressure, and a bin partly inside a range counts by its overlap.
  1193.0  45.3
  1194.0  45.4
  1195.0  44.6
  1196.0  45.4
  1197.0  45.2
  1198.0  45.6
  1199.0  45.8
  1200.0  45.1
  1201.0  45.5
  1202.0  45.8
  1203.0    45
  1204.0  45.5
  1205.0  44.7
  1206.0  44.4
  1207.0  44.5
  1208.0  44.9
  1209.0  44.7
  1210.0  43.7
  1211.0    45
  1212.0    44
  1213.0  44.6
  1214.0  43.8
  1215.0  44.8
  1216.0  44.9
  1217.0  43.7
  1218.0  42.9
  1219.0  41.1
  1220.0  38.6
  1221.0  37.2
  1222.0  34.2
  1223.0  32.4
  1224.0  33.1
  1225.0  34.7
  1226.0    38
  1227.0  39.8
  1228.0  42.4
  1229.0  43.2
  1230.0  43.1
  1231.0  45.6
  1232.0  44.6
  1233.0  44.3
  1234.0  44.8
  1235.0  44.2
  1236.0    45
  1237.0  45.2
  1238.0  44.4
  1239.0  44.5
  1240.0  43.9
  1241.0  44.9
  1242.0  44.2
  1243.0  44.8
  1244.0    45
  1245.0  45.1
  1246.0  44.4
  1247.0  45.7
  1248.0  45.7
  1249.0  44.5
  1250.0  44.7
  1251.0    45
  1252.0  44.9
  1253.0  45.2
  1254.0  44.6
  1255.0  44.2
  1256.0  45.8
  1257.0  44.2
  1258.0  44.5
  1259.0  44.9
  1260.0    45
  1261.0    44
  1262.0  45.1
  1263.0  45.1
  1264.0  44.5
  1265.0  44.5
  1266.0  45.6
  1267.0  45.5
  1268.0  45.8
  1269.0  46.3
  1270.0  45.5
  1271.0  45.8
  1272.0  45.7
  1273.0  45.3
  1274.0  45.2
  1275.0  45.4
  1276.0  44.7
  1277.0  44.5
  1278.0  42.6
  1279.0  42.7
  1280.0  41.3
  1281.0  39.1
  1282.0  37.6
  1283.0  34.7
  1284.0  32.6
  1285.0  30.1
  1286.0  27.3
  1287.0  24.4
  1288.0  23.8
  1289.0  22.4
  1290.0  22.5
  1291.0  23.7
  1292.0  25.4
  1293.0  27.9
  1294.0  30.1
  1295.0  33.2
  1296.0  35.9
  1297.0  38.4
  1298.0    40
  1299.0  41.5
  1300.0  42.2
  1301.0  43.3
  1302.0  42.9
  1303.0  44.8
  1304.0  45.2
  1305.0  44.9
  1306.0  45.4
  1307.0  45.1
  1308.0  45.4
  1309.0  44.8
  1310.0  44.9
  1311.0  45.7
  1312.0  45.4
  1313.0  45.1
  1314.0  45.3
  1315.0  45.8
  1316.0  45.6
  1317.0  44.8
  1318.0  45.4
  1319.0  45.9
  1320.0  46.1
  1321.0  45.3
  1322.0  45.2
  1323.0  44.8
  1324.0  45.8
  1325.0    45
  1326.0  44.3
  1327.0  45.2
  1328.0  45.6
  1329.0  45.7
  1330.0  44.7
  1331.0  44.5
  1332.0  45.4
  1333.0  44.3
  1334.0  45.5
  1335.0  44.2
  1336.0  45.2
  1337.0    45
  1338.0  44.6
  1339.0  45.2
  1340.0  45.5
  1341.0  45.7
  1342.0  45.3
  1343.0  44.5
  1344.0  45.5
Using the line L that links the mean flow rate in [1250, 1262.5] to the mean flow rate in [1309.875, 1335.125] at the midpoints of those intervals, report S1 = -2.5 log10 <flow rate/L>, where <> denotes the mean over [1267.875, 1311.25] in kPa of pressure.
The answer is 0.16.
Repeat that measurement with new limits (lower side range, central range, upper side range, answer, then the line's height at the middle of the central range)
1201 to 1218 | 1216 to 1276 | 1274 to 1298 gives -0.11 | 39.5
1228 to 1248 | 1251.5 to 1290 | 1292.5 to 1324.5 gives 0.07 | 43.8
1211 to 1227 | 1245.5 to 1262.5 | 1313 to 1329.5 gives -0.08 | 41.8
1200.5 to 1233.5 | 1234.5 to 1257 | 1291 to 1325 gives -0.06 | 42.2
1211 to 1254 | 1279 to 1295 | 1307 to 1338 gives 0.42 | 44.3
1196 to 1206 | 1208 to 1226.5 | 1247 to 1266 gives 0.11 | 45.2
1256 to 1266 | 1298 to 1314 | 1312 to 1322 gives 0.02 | 45.3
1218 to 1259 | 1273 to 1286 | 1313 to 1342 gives 0.11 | 43.9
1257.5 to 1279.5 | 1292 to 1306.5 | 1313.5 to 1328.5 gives 0.15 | 45.2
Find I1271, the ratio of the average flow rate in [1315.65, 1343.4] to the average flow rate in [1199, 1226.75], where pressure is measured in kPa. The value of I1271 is 1.07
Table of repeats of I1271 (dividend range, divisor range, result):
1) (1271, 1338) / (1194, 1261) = 0.94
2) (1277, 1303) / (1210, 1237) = 0.82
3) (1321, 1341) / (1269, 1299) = 1.25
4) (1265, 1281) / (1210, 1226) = 1.11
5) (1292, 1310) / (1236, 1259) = 0.90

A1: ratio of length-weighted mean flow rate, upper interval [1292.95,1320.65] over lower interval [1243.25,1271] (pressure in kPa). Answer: 1.0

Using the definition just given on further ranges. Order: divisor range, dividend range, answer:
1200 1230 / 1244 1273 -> 1.07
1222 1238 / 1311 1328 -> 1.10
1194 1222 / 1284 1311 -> 0.82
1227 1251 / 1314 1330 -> 1.02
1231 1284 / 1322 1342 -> 1.02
